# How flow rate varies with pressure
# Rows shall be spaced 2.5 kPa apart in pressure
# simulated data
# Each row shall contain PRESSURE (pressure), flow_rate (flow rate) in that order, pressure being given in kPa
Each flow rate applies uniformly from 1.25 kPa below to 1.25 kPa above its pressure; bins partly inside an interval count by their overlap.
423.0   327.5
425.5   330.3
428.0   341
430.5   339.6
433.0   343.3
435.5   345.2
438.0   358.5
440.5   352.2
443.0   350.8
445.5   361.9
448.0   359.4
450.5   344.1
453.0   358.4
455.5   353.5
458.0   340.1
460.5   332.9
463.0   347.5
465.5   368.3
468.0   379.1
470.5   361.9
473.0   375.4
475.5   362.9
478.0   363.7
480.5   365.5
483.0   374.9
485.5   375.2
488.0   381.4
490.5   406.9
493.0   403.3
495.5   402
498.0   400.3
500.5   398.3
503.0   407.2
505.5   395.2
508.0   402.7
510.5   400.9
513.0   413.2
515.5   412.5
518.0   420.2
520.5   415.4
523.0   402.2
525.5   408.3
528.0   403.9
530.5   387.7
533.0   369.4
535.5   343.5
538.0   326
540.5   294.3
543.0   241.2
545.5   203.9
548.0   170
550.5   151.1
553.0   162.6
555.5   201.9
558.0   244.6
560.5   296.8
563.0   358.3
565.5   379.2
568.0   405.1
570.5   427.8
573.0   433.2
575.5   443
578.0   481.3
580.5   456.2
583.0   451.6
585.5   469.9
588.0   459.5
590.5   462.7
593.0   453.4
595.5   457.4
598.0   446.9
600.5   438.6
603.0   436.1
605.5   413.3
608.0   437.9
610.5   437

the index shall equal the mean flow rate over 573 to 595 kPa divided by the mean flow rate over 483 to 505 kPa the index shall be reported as 1.16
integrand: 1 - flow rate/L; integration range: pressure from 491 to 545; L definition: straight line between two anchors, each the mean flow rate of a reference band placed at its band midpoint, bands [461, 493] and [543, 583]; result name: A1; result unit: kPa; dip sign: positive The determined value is -4.94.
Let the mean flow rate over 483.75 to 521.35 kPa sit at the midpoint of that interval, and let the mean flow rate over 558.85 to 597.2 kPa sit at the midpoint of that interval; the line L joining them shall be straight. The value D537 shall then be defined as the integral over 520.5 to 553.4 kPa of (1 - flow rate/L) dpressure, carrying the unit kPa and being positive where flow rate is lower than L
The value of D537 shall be 8.6 kPa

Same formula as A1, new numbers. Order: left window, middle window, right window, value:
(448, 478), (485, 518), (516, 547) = -4.4 kPa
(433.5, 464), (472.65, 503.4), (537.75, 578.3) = -4.9 kPa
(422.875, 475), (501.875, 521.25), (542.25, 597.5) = -2.9 kPa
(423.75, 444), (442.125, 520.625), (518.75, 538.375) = -2.9 kPa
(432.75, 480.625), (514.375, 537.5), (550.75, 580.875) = -2.8 kPa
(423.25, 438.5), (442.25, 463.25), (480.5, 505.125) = 0.5 kPa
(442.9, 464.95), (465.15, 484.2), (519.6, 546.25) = -1.1 kPa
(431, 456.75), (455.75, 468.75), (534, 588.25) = -0.1 kPa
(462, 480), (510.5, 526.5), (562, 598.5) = -0.5 kPa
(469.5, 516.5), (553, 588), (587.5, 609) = 3.9 kPa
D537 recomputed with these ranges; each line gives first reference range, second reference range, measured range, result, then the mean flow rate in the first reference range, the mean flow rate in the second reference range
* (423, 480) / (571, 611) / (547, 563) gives 7.8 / 353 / 448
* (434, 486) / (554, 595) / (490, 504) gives -1.2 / 358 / 401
